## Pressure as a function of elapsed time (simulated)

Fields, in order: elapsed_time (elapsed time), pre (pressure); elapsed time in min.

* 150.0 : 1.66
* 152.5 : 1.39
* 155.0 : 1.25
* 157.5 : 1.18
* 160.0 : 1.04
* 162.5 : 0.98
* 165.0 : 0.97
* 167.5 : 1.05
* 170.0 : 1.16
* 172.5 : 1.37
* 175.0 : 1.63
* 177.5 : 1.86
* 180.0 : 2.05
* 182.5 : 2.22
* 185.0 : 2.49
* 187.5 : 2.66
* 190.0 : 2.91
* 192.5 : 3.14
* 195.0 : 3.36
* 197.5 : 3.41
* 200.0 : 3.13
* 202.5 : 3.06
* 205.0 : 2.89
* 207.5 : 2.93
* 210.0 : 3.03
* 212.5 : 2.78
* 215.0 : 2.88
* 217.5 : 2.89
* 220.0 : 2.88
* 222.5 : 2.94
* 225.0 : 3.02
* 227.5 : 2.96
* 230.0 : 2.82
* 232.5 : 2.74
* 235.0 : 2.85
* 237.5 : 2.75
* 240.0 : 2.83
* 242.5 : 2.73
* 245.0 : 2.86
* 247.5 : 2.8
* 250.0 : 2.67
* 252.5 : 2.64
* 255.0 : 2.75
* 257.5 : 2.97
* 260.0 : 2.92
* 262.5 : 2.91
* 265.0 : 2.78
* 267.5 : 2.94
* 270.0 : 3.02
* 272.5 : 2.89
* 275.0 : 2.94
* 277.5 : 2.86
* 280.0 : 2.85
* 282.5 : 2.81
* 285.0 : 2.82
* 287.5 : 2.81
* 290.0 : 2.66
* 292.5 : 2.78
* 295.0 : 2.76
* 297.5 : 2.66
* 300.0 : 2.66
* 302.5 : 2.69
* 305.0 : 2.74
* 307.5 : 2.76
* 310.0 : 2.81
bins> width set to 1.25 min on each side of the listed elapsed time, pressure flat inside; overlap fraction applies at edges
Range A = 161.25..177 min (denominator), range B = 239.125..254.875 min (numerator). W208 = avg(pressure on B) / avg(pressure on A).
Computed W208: 2.25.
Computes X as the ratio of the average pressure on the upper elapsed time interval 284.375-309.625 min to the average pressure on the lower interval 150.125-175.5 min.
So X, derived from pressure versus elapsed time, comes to 2.26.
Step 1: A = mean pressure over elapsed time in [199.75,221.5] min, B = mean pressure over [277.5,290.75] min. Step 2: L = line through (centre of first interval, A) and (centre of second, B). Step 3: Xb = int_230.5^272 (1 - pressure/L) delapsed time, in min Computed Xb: 0.5 min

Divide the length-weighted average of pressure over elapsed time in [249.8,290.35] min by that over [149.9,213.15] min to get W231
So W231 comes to 1.33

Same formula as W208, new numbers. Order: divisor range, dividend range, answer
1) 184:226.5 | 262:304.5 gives 0.95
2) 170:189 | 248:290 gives 1.43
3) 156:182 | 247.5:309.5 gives 2.07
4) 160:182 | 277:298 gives 2.00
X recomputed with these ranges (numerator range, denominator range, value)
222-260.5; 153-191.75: 1.69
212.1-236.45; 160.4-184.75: 1.91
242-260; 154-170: 2.58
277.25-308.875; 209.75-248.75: 0.96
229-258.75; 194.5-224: 0.93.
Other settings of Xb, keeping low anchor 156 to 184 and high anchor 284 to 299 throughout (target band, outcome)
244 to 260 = -3.30 min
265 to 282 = -2.37 min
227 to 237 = -3.50 min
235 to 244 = -2.51 min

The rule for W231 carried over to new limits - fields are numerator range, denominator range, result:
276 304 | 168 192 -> 1.35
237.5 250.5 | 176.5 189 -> 1.22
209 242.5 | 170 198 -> 1.21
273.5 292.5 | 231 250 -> 1.01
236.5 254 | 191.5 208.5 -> 0.88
